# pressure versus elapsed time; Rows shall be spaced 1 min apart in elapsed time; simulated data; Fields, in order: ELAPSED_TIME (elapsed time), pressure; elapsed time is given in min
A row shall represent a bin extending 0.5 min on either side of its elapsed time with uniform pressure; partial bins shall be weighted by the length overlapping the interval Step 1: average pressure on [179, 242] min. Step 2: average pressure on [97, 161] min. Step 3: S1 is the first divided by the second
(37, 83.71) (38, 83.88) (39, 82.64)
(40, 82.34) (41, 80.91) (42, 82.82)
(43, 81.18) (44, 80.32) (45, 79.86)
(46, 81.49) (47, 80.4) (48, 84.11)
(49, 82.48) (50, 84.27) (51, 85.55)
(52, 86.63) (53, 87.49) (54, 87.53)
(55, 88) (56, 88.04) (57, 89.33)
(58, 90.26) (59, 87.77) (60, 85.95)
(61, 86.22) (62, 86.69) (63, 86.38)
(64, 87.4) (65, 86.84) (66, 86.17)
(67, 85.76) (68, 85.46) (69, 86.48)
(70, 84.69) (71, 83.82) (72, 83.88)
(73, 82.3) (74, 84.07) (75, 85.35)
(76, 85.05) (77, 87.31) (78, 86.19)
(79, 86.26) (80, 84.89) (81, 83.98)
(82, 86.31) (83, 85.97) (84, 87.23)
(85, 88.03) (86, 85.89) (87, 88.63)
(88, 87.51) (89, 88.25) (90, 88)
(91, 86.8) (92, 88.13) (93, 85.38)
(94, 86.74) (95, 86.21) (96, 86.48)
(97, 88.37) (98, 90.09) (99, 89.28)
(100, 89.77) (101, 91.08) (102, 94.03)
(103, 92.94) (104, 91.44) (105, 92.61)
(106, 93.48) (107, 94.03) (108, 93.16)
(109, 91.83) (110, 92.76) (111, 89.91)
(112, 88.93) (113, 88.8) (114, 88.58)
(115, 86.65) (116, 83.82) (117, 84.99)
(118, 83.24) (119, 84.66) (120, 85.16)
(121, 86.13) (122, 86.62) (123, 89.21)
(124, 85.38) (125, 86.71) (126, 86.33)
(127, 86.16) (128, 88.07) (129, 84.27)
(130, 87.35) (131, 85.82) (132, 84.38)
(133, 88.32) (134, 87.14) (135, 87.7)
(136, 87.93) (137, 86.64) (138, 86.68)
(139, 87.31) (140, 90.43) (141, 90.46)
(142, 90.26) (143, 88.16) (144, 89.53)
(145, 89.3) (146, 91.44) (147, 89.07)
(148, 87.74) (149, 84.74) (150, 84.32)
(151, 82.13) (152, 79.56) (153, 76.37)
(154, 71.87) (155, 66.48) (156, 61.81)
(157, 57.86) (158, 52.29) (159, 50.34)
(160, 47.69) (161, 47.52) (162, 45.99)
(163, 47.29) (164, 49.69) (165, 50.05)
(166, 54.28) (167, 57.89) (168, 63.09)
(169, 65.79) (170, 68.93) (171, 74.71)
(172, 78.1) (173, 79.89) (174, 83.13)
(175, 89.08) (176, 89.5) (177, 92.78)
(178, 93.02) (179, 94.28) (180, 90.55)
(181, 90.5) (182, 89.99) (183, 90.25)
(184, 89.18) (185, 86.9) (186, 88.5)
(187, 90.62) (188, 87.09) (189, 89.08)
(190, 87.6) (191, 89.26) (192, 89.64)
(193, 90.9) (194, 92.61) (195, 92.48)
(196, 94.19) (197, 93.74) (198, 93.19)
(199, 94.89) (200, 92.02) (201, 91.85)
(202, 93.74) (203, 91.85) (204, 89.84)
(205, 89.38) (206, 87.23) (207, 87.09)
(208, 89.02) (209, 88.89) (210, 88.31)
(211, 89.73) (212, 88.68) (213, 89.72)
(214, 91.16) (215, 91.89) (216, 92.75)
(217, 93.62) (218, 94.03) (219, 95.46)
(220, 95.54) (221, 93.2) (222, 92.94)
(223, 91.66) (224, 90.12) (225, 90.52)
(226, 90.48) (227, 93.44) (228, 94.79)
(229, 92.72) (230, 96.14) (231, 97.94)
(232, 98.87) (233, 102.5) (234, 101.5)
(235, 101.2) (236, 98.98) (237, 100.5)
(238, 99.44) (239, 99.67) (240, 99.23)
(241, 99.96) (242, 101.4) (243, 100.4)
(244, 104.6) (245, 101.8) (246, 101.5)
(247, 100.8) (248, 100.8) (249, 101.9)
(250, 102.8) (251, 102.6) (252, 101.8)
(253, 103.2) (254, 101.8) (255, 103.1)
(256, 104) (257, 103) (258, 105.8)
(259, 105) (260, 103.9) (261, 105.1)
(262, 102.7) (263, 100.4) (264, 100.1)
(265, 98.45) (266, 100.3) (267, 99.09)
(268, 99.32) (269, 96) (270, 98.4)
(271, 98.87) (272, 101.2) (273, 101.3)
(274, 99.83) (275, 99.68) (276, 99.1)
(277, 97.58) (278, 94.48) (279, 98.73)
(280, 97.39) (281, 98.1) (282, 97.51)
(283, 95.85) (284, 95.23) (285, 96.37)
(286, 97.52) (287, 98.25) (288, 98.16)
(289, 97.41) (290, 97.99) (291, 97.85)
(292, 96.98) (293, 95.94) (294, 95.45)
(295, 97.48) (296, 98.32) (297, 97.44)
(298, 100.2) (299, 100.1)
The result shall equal 1.10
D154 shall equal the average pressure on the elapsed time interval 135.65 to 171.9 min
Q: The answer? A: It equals 72.1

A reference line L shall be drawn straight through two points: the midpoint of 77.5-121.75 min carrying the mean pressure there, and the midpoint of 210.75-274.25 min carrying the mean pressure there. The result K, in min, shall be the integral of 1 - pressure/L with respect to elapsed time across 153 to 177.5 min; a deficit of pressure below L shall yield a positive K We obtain 7.5 min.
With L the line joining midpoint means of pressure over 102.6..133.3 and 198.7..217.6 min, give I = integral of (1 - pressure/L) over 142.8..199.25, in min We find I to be 6.9 min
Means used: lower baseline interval 88.1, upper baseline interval 90.6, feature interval 78.6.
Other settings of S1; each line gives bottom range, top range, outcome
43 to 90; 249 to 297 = 1.16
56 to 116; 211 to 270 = 1.12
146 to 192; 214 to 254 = 1.29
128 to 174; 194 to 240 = 1.25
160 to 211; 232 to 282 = 1.23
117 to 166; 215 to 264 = 1.27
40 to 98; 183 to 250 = 1.10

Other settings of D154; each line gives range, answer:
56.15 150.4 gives 87.5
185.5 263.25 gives 95.8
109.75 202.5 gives 82.1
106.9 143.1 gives 87.6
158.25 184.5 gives 71.9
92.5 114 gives 90.3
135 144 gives 88.5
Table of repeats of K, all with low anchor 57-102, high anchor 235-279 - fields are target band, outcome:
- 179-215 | 2.16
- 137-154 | 1.06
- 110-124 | 0.45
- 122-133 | 0.50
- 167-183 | 2.05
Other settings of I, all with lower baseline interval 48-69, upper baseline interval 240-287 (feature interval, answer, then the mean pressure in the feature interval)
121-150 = 1.3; 87.5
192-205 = 0.5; 92.4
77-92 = 0.3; 86.8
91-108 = -0.1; 90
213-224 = 0.5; 92.9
